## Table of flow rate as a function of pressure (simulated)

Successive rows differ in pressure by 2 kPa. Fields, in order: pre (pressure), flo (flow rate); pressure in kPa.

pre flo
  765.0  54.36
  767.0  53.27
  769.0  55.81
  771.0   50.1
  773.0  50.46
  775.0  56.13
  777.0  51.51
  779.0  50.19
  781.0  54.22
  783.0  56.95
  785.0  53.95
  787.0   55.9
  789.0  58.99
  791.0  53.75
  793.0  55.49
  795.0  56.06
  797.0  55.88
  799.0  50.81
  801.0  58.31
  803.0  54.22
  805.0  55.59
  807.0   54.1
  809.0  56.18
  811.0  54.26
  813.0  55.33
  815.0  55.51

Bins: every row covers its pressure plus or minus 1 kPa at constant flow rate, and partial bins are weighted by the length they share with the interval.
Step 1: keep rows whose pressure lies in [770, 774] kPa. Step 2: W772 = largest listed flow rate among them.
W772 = 50.46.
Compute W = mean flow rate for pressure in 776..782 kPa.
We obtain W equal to 52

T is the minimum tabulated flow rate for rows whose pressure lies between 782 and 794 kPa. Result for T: 53.75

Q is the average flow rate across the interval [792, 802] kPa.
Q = 55.3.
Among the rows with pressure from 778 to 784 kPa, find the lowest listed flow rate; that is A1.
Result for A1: 50.19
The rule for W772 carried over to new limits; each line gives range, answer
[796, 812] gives 58.31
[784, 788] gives 55.9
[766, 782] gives 56.13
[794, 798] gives 56.06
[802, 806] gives 55.59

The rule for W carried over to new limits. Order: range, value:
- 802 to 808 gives 54.6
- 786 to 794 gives 56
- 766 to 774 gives 52.4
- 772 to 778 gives 52.7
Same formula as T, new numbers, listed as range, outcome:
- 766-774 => 50.1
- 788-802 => 50.81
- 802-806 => 54.22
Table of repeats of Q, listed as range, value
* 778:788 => 54.2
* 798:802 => 54.6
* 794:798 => 56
